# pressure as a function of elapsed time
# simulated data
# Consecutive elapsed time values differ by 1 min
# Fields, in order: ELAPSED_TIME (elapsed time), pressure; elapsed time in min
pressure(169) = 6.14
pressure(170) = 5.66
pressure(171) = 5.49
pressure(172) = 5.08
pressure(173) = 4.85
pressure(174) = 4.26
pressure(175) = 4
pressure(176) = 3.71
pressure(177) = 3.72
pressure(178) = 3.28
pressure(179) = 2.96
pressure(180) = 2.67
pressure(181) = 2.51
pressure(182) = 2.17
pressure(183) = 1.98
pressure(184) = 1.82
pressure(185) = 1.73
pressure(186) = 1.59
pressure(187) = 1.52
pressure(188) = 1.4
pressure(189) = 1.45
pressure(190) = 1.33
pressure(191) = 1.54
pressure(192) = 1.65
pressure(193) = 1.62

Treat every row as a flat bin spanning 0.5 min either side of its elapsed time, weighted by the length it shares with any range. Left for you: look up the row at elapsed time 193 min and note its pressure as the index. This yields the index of 1.62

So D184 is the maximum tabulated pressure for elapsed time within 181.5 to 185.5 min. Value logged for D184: 2.17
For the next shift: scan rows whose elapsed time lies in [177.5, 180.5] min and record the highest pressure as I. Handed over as 3.28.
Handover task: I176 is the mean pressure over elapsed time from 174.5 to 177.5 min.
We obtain 3.81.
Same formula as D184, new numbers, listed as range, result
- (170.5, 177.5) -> 5.49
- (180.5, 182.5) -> 2.51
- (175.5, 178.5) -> 3.72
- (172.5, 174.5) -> 4.85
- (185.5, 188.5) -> 1.59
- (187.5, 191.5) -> 1.54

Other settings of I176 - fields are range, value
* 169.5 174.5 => 5.07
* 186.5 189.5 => 1.46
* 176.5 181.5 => 3.03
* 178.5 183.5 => 2.46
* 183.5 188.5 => 1.61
